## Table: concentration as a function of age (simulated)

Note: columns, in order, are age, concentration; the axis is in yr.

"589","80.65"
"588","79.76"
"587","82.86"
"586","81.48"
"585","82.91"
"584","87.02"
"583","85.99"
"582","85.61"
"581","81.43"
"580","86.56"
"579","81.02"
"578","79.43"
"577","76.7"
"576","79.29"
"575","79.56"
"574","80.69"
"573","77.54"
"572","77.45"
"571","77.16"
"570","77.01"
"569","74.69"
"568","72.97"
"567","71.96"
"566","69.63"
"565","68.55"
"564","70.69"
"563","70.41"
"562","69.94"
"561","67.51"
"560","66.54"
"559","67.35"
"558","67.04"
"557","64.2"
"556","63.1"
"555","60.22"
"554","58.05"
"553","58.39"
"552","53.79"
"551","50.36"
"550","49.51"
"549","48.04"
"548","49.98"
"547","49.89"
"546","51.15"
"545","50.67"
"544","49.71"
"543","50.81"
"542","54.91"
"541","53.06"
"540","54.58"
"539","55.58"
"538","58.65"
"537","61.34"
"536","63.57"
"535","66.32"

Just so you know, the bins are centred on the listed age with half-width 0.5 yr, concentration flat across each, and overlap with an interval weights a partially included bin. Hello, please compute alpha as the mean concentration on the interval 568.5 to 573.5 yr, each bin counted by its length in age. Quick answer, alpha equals 76.8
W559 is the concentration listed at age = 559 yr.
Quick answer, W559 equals 67.35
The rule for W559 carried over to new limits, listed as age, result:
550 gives 49.51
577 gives 76.7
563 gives 70.41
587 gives 82.86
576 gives 79.29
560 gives 66.54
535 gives 66.32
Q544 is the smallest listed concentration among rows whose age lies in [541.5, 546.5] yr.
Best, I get 49.71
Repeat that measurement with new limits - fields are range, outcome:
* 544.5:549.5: 48.04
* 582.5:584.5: 85.99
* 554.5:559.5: 60.22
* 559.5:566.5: 66.54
